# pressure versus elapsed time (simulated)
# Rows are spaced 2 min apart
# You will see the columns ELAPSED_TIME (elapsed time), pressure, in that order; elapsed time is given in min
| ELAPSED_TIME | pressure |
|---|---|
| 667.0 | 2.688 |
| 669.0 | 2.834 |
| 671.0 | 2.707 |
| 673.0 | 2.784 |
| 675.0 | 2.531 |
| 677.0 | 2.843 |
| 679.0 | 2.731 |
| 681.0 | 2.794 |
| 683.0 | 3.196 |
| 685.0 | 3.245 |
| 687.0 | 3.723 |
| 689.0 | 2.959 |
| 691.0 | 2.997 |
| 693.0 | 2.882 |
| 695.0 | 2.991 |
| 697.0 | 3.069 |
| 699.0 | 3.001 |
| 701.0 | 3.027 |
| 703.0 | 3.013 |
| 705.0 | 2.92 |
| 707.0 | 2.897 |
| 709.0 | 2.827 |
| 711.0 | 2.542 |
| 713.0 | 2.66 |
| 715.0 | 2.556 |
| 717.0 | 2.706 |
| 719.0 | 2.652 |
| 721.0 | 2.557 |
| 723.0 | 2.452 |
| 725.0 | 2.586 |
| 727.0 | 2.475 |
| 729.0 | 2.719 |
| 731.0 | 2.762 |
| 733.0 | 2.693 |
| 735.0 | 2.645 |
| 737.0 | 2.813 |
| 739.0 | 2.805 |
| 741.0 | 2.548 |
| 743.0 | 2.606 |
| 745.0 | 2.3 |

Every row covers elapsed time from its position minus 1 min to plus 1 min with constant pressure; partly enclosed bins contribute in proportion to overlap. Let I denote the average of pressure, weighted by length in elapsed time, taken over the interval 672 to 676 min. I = 2.66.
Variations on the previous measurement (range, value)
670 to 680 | 2.72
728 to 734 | 2.72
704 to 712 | 2.8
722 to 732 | 2.6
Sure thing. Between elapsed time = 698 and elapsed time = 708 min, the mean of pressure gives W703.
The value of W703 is 2.97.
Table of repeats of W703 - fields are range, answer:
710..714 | 2.6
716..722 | 2.64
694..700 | 3.02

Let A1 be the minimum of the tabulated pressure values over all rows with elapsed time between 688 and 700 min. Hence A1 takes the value 2.882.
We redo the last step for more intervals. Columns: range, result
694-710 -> 2.827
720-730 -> 2.452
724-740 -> 2.475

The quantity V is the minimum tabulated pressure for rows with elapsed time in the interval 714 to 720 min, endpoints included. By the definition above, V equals 2.556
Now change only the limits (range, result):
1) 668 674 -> 2.707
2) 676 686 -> 2.731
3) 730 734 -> 2.693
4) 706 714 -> 2.542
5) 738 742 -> 2.548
